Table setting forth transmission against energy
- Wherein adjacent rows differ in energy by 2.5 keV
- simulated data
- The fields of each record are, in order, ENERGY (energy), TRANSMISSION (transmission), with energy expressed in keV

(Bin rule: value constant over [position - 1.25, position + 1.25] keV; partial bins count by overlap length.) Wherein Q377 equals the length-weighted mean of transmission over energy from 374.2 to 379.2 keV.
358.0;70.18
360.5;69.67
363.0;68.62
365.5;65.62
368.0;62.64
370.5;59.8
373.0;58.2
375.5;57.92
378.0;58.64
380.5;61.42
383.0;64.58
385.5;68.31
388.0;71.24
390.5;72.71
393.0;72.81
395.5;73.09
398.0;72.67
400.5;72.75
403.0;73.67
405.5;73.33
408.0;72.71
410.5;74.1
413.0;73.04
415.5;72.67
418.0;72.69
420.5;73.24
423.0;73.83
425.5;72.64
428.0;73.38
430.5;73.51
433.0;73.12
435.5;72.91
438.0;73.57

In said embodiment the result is 58.3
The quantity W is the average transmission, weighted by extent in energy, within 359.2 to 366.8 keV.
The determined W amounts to 67.9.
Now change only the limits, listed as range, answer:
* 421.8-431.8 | 73.3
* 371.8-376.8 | 58.1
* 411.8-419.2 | 72.8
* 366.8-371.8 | 61.2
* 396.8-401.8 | 72.7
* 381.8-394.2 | 69.9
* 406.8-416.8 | 73.1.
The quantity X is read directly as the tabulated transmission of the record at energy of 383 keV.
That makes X 64.58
